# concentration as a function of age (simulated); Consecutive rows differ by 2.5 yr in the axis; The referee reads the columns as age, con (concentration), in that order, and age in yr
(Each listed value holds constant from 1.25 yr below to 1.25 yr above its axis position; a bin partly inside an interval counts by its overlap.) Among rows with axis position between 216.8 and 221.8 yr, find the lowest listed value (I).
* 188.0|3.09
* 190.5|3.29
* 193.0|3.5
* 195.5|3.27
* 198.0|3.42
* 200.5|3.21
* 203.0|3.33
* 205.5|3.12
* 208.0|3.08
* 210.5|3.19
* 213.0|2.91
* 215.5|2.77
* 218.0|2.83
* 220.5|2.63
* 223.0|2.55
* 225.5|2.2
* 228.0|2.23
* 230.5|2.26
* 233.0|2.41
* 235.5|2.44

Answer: 2.63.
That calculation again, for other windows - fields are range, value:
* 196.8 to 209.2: 3.08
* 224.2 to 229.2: 2.2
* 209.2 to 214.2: 2.91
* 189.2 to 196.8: 3.27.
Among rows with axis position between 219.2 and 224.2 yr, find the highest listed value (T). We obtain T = 2.63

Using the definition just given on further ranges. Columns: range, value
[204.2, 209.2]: 3.12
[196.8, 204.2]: 3.42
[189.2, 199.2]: 3.5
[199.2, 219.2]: 3.33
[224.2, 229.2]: 2.23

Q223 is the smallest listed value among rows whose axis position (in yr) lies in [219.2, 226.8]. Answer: 2.2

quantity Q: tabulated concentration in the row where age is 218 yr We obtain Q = 2.83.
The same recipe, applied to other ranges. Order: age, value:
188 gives 3.09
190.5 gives 3.29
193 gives 3.5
